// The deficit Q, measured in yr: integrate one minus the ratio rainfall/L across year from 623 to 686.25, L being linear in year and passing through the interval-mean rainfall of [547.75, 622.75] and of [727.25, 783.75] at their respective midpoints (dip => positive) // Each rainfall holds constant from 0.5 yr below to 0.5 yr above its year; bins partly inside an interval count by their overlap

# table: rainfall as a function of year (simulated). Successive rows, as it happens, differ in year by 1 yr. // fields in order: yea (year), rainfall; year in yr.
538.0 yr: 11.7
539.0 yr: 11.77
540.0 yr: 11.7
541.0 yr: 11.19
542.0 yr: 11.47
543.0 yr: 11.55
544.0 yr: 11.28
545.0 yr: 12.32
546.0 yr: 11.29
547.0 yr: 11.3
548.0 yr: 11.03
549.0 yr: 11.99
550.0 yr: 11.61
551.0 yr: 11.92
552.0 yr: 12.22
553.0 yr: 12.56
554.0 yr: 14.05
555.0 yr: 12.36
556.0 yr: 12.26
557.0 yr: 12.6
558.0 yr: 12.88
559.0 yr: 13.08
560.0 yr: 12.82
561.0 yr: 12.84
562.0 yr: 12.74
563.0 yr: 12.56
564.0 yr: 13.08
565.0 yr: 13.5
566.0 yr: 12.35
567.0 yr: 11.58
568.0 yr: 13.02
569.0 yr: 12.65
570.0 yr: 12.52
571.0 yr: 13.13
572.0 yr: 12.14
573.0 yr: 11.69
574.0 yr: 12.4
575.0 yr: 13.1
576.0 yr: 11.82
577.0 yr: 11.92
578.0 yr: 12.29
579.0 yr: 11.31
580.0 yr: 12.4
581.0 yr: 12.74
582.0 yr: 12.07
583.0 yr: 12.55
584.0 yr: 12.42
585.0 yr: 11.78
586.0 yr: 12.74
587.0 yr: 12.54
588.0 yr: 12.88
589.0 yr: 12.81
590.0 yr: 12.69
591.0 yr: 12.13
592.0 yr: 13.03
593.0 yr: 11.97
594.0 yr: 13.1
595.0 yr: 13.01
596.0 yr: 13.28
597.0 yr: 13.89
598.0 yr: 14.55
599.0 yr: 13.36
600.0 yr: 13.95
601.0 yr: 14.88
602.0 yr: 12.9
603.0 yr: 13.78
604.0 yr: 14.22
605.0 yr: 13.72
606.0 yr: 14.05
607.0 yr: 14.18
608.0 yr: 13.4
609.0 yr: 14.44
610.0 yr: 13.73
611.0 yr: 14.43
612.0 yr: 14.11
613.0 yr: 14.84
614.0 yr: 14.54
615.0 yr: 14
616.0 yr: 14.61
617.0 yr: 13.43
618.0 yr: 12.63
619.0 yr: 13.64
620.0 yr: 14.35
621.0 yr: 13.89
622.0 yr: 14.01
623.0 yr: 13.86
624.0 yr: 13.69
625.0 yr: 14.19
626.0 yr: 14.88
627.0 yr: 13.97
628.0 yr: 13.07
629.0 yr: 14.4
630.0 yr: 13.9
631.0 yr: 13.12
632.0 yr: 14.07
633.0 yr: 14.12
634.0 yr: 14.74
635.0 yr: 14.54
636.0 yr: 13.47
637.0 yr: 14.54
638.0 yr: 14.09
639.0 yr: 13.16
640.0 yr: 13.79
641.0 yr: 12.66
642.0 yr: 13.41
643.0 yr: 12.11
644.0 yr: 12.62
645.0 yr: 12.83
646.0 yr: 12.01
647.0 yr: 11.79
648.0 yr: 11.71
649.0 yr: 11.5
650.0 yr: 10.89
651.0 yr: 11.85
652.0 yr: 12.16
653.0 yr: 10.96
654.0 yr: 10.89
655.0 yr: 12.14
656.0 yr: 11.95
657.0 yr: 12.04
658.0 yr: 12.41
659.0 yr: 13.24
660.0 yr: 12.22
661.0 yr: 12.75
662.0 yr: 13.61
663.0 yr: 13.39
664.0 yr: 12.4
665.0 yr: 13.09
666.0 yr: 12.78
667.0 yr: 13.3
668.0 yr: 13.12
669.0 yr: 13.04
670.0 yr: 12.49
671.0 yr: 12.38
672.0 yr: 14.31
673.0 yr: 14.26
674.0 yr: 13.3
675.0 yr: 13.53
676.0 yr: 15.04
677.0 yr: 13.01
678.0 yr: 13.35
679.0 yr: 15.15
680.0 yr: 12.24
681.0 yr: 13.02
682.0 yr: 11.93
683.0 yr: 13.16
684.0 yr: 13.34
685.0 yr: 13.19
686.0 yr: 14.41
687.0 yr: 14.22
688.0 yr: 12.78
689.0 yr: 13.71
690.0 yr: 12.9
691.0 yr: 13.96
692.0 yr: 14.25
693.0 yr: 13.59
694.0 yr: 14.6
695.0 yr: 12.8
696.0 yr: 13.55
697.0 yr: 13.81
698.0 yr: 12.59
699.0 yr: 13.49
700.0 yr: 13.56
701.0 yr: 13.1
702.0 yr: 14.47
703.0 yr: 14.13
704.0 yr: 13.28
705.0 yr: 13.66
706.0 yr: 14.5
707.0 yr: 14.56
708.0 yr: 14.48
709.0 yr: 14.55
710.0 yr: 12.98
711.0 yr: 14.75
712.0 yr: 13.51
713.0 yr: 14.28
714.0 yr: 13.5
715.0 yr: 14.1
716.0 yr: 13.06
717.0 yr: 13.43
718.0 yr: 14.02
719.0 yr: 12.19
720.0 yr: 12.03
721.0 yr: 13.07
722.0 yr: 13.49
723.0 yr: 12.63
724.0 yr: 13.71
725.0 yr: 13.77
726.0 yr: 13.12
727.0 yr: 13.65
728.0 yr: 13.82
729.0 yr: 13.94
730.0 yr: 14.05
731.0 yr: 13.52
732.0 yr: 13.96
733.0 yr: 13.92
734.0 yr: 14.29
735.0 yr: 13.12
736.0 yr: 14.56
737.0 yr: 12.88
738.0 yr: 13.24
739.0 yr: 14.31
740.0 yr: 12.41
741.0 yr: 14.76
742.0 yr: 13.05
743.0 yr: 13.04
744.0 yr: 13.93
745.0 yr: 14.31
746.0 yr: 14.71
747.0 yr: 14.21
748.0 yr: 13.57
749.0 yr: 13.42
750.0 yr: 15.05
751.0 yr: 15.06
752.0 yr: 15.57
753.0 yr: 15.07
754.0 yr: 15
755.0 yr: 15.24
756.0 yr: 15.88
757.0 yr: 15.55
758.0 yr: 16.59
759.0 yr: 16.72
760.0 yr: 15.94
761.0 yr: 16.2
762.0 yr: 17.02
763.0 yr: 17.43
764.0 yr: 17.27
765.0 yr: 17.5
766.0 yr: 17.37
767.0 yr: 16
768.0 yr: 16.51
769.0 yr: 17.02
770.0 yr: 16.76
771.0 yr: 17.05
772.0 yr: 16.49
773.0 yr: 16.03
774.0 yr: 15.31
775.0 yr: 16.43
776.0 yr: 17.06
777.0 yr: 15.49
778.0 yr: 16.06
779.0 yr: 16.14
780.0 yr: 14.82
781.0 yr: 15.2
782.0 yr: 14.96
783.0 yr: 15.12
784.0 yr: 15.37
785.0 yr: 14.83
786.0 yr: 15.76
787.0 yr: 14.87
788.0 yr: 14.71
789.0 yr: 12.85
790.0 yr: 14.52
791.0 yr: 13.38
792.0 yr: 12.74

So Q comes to 3.63 yr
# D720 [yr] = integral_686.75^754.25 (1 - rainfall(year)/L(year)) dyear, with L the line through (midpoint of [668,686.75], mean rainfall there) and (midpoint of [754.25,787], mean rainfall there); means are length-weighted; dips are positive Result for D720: 4.1 yr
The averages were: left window 13.4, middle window 13.8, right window 16.1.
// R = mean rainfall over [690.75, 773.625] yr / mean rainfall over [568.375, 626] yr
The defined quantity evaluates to 1.09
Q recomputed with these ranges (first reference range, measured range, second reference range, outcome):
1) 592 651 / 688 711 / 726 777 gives 1.2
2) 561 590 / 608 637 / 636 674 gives -3.3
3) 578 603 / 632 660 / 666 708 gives 1.2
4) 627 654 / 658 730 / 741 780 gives 3.5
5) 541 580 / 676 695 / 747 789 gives 1.2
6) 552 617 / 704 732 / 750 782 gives 3.1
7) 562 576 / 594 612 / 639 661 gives -2.1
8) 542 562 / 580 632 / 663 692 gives -3.4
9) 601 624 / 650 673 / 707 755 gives 2.2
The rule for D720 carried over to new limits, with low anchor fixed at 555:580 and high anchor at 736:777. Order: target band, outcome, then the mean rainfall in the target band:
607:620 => -0.8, 14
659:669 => 0.7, 13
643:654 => 1.6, 11.8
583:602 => -0.2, 13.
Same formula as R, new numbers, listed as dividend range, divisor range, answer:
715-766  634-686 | 1.12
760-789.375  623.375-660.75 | 1.24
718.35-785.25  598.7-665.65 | 1.12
